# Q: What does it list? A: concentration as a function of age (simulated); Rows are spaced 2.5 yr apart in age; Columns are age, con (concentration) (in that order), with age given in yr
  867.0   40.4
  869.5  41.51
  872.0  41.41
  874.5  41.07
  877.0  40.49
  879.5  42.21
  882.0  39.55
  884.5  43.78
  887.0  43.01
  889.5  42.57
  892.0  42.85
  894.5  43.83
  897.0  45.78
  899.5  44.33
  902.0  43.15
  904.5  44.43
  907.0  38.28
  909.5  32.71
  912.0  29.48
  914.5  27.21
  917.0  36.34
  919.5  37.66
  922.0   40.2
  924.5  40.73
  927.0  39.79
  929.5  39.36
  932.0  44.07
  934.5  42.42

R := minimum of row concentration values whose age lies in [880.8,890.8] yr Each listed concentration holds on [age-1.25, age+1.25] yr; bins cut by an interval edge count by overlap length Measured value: 39.55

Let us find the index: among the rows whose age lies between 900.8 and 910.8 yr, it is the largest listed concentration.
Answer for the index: 44.43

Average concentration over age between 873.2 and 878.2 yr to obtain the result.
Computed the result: 40.8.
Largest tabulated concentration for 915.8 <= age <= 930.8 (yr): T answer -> 40.73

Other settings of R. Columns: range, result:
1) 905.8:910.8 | 32.71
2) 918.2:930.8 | 37.66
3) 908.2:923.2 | 27.21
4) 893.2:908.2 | 38.28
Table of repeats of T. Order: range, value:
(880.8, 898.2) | 45.78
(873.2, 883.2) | 42.21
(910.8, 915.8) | 29.48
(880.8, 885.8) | 43.78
